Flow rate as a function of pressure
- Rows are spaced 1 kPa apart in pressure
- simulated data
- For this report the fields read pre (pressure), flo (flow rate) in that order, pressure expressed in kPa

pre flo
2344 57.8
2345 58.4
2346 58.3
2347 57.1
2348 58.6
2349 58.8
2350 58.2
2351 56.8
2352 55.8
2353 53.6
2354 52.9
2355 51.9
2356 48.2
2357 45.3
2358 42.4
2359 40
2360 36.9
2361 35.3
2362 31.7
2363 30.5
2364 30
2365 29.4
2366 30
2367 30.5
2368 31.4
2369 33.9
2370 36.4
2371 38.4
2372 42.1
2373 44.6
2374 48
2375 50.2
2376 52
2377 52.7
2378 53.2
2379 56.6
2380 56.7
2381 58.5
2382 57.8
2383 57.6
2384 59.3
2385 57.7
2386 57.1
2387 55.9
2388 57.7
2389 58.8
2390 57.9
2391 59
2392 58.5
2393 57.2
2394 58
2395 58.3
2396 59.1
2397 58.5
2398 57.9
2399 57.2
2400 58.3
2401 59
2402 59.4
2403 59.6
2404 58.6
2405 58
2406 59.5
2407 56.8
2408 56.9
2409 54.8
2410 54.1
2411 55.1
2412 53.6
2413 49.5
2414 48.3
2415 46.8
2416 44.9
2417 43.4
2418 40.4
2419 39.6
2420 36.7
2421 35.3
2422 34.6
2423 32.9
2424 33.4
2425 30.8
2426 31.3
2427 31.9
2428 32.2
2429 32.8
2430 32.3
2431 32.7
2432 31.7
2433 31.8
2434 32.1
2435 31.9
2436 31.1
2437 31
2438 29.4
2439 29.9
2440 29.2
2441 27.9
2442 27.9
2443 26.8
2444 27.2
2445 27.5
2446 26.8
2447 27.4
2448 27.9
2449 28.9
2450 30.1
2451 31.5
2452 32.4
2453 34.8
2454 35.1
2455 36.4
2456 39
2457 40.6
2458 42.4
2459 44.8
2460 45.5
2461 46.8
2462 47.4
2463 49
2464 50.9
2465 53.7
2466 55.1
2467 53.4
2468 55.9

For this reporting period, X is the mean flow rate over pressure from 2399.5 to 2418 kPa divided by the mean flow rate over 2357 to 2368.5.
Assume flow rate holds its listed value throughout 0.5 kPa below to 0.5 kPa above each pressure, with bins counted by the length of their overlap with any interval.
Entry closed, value 1.59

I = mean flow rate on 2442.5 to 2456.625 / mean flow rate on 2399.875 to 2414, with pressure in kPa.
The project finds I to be 0.55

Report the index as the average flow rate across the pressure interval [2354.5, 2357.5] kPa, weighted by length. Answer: 48.5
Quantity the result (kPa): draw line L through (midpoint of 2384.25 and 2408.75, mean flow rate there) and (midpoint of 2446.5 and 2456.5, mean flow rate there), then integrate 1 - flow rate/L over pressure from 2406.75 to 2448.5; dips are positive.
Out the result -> 7.2 kPa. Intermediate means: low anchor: 58.1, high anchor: 32.4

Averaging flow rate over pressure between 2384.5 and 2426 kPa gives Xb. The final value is 51.7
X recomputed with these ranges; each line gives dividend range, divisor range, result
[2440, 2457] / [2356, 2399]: 0.64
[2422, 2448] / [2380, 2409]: 0.52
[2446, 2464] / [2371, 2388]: 0.71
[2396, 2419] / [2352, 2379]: 1.29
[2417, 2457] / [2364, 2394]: 0.65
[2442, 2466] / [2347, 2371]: 0.87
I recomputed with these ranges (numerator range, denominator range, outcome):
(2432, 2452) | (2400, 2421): 0.57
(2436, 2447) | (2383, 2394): 0.49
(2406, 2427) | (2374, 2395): 0.78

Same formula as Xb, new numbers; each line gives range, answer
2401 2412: 57.2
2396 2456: 40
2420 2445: 31.2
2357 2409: 50.2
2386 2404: 58.2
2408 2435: 39.5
